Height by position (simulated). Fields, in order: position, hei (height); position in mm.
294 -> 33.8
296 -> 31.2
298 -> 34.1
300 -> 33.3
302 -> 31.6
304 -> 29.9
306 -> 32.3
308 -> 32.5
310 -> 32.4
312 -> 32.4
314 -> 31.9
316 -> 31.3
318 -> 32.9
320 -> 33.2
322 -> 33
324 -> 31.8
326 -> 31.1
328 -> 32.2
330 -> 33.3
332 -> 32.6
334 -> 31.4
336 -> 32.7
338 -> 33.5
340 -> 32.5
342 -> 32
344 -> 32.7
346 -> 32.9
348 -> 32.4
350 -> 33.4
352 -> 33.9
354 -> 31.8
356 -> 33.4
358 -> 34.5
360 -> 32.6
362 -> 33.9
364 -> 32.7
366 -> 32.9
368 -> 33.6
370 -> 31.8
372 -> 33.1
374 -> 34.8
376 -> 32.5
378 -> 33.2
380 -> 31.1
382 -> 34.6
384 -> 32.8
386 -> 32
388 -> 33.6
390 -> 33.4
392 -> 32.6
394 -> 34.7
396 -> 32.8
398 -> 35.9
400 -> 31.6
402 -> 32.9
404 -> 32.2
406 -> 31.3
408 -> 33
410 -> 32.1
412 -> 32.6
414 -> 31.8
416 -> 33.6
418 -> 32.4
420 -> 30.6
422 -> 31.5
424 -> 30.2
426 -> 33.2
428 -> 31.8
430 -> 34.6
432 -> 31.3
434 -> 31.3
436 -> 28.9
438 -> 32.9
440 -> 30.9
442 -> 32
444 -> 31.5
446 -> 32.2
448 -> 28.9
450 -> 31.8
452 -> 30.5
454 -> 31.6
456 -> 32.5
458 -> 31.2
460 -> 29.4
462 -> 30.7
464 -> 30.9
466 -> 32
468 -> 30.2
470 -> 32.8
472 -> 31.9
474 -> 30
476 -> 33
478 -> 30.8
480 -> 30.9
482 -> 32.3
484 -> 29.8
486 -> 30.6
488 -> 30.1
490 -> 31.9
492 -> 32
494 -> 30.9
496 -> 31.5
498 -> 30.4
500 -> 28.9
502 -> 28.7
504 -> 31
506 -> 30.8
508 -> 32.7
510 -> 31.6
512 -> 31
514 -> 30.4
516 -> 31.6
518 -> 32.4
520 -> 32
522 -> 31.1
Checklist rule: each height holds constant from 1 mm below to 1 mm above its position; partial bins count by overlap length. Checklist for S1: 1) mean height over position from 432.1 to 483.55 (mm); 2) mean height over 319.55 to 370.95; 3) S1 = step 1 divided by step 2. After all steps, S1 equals 0.95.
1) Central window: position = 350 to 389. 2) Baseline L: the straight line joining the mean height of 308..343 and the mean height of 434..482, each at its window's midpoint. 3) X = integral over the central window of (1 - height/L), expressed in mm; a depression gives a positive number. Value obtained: -1.4 mm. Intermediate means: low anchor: 32.4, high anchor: 31.2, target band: 33.1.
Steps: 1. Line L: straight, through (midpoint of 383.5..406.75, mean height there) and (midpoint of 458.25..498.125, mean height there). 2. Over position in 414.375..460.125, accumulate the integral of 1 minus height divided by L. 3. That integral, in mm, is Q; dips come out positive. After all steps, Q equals 0.7 mm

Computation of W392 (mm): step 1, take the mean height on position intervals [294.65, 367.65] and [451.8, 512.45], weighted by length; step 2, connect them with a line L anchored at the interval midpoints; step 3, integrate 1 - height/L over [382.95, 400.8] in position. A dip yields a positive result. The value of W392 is -0.7 mm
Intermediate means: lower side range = 32.6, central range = 33.3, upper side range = 31.1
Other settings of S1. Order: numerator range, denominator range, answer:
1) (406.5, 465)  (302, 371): 0.97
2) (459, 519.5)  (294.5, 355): 0.96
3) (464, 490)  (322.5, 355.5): 0.96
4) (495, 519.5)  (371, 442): 0.95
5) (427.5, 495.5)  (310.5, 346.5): 0.97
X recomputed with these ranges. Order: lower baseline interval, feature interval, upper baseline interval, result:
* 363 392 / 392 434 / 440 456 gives -0.5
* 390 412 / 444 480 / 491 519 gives 0.7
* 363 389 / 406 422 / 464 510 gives 0.1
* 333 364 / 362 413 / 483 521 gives -0.9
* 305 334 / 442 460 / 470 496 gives 0.1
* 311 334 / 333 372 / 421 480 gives -1.0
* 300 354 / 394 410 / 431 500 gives -0.6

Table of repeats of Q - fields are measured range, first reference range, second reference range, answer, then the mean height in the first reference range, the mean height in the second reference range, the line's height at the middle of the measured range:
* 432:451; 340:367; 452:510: 0.3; 33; 31.1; 31.7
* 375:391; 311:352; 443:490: -0.5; 32.5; 31.1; 32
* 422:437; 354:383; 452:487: 0.2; 33.1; 31.2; 32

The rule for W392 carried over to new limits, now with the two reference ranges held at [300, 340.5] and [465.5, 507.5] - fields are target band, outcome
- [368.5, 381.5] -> -0.42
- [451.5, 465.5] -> 0.08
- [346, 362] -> -0.59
